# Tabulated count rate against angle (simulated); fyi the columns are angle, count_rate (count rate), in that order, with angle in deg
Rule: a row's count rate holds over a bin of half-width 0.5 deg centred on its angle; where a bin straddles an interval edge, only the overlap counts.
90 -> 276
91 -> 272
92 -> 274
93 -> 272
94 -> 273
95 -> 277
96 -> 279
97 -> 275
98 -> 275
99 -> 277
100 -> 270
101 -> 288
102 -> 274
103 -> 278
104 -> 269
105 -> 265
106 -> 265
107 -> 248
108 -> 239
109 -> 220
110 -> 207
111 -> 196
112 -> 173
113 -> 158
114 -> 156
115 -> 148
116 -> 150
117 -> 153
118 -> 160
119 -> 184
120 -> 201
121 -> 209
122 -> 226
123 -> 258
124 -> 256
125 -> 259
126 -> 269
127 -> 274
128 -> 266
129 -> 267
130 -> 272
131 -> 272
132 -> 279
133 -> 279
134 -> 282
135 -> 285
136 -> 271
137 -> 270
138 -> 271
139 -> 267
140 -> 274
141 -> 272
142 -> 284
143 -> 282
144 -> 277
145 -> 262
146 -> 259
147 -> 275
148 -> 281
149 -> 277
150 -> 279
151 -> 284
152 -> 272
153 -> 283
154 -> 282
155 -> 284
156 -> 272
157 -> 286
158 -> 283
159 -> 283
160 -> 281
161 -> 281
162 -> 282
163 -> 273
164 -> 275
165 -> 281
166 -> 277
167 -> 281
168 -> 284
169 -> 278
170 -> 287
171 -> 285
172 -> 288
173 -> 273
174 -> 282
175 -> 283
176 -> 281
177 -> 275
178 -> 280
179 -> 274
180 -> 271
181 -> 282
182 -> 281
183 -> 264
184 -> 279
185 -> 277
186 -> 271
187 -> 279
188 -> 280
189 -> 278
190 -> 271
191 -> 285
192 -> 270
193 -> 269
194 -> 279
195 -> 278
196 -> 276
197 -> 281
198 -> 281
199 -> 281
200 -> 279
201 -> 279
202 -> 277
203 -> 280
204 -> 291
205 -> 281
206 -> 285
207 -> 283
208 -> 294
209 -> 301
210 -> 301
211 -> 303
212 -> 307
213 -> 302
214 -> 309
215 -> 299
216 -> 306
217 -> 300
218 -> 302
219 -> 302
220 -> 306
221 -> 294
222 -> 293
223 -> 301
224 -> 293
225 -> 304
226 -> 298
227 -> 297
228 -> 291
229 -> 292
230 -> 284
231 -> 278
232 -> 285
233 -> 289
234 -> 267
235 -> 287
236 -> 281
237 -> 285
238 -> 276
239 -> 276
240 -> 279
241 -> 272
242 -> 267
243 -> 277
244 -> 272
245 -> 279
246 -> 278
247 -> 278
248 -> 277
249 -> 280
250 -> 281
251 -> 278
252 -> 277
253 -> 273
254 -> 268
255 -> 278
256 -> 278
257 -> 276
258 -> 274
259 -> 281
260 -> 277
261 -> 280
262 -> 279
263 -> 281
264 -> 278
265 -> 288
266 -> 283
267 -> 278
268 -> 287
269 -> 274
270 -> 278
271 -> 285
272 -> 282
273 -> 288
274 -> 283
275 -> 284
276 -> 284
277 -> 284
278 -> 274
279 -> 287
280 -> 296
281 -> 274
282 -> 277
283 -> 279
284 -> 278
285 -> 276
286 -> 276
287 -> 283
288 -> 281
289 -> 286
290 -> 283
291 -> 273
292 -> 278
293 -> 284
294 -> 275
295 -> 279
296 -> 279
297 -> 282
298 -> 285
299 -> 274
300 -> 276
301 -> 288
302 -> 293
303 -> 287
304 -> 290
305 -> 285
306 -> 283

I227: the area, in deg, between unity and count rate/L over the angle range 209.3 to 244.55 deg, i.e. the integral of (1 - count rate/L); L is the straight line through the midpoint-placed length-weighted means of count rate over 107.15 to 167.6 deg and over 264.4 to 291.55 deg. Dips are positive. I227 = -2.58 deg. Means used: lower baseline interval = 253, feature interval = 291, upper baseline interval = 281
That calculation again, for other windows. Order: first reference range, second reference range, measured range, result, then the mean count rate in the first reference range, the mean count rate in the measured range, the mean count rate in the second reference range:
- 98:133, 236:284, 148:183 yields -4.32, 233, 280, 279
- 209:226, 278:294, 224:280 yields 1.84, 301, 281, 280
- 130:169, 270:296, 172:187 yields 0.06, 277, 277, 281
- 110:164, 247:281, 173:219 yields -3.29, 252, 284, 280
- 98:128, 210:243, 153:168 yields -1.57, 227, 280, 291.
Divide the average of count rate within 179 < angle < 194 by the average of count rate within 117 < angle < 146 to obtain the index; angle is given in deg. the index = 1.1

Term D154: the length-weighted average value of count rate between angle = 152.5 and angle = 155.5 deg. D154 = 283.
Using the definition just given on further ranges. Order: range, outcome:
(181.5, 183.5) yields 272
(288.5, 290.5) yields 284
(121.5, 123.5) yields 242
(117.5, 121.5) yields 188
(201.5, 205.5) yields 282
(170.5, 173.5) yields 282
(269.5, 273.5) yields 283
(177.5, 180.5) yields 275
